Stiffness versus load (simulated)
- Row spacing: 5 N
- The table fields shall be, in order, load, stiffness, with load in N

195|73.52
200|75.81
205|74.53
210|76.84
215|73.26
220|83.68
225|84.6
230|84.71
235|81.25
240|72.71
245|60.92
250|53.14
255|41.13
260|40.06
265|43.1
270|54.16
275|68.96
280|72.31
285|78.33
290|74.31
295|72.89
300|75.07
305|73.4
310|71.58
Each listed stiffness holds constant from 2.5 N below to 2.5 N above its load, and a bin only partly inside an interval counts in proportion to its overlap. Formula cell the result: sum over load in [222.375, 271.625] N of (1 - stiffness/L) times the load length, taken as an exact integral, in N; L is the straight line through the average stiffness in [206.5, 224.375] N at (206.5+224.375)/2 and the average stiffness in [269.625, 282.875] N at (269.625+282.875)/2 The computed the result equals 7.7 N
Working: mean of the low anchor 78.4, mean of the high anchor 67.3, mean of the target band 61.8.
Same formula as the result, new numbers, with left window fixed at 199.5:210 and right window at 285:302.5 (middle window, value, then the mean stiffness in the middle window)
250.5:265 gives 6.2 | 42.8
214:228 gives -1.1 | 81.4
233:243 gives -0.1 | 76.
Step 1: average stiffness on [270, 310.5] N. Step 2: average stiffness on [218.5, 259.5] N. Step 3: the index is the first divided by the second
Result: 1.06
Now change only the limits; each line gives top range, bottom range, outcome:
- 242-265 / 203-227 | 0.62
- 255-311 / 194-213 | 0.86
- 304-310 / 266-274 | 1.32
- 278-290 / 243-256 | 1.43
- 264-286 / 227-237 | 0.77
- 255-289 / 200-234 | 0.74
